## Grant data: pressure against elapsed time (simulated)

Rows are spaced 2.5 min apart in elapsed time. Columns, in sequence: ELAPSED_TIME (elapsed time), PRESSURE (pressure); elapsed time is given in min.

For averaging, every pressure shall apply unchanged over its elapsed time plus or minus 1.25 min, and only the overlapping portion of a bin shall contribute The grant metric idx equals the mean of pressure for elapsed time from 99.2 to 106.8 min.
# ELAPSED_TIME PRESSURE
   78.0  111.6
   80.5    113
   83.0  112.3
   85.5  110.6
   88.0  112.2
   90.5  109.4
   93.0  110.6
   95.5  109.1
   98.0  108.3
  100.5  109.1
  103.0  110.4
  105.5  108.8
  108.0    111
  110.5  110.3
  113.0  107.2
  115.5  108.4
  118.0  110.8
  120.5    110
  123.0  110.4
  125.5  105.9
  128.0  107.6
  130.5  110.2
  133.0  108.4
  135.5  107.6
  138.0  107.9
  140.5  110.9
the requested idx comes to 109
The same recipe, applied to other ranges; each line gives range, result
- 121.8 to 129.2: 108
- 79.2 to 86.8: 112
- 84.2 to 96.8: 110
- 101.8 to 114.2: 110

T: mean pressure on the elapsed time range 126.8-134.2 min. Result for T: 109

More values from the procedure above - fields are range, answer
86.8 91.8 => 111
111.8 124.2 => 109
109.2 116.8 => 109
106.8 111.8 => 111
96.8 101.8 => 109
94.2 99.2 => 109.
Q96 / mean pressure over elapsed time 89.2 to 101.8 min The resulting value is 109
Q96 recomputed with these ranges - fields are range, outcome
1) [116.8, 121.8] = 110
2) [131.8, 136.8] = 108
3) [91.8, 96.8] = 110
